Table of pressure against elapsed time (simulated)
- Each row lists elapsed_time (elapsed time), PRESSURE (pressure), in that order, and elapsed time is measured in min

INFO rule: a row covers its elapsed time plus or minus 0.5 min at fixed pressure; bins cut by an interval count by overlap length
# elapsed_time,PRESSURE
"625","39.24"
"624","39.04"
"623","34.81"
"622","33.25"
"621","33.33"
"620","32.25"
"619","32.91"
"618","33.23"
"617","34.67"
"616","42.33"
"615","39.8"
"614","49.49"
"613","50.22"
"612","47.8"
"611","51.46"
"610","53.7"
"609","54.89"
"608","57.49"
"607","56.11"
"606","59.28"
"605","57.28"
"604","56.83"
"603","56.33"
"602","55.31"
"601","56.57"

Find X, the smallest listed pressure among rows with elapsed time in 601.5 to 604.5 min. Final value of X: 55.31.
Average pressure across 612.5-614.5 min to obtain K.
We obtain 49.9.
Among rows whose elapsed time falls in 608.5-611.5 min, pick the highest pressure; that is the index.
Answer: 54.89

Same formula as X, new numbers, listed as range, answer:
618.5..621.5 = 32.25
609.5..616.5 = 39.8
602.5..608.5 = 56.11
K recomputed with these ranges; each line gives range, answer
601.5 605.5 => 56.4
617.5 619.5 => 33.1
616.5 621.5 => 33.3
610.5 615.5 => 47.8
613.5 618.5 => 39.9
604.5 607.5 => 57.6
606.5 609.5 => 56.2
